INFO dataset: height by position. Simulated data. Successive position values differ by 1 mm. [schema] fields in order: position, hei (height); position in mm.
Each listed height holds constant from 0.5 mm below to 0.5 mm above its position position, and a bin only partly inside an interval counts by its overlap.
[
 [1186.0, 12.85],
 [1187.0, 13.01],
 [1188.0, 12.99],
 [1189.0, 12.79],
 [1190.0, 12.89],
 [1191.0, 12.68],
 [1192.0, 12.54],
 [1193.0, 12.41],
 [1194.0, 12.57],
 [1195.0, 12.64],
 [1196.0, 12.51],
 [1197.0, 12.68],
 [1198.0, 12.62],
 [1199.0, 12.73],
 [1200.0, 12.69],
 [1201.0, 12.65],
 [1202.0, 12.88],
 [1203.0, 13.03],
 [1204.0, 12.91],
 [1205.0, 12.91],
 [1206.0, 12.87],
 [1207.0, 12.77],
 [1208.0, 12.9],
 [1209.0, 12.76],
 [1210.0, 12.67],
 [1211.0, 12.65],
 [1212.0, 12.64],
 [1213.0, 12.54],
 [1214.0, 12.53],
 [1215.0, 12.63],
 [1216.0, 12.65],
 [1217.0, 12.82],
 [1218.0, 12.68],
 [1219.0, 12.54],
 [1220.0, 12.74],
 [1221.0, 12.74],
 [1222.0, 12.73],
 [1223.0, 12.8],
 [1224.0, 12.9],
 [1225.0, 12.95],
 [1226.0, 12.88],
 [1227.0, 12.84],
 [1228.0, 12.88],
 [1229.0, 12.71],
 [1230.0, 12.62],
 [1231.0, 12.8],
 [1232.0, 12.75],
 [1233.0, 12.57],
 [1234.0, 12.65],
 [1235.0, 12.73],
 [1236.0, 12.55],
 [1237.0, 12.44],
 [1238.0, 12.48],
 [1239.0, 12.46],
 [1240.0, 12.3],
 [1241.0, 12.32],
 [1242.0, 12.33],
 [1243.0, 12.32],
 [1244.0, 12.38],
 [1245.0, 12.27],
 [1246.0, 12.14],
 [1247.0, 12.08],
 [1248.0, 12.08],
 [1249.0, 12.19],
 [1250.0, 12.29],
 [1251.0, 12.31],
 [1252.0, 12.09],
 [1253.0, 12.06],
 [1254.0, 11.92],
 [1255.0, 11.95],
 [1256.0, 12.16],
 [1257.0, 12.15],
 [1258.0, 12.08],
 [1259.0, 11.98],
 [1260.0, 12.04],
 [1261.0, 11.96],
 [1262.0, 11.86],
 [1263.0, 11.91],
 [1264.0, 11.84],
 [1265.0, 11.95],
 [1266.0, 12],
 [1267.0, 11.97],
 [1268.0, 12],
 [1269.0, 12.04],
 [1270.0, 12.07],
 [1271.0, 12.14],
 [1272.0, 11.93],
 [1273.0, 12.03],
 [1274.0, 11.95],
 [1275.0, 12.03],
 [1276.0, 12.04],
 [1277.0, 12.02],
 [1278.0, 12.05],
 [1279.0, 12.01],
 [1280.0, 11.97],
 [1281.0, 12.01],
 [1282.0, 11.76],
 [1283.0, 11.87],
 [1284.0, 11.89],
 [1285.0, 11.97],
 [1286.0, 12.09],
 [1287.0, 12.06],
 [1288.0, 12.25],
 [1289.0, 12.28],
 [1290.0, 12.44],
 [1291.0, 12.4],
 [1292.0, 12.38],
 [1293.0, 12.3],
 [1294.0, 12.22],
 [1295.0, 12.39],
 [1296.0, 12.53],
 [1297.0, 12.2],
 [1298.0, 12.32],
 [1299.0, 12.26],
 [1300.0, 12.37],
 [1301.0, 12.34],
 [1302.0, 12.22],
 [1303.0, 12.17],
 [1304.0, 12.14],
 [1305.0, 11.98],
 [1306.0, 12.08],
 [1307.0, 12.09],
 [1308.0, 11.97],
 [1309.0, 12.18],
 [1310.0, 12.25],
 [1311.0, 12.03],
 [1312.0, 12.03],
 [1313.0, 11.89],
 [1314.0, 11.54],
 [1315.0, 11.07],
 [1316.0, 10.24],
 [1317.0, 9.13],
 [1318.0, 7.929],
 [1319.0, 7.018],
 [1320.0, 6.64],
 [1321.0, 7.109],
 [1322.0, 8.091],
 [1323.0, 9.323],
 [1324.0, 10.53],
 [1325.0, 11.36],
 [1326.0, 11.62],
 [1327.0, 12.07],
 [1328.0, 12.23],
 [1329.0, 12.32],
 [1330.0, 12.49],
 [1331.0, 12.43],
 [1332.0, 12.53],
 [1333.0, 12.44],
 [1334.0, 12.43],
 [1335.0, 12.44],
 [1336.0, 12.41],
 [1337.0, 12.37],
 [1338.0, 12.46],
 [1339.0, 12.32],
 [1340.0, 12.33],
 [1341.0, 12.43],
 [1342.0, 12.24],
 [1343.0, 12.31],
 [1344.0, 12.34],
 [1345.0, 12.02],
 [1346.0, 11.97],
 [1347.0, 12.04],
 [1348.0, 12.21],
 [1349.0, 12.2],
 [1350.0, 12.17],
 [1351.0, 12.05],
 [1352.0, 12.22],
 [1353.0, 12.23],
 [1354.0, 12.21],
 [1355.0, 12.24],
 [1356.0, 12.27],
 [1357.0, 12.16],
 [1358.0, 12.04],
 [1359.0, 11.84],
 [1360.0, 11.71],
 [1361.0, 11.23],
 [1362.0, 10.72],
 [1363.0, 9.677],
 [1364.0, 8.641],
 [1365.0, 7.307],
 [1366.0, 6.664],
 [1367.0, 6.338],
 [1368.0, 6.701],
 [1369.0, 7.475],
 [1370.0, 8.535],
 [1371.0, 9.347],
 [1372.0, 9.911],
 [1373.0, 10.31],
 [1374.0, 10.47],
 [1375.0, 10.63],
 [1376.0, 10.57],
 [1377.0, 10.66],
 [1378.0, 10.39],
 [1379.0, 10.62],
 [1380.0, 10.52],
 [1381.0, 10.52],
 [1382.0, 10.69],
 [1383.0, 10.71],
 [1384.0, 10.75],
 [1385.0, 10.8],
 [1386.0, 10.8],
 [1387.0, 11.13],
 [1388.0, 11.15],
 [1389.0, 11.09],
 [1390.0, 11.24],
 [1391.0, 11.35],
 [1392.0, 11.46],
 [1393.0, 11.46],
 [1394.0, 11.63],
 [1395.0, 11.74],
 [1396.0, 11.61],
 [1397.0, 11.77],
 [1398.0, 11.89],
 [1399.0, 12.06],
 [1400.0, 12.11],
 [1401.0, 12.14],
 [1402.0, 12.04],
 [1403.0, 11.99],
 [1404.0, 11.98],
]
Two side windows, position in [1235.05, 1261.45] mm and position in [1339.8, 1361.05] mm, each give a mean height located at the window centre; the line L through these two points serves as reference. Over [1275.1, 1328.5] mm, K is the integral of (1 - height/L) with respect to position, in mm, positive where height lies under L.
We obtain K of 3.1 mm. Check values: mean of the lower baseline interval 12.2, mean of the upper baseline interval 12.1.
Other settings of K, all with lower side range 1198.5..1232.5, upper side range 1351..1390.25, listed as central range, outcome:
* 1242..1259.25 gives 0.10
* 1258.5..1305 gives -1.42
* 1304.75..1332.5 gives 0.82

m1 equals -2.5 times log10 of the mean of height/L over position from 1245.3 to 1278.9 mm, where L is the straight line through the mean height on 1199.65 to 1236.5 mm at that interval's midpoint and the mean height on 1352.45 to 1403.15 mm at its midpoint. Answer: 0.01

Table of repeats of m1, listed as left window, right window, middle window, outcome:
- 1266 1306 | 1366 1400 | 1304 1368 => 0.007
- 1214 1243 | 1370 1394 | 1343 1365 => -0.056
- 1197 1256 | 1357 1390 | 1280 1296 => -0.059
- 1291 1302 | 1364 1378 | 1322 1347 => -0.138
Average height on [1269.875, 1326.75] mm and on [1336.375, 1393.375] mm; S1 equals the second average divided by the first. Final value 0.9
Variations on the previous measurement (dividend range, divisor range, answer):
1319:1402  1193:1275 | 0.89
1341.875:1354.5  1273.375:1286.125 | 1.02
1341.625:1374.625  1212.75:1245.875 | 0.85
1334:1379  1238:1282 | 0.91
